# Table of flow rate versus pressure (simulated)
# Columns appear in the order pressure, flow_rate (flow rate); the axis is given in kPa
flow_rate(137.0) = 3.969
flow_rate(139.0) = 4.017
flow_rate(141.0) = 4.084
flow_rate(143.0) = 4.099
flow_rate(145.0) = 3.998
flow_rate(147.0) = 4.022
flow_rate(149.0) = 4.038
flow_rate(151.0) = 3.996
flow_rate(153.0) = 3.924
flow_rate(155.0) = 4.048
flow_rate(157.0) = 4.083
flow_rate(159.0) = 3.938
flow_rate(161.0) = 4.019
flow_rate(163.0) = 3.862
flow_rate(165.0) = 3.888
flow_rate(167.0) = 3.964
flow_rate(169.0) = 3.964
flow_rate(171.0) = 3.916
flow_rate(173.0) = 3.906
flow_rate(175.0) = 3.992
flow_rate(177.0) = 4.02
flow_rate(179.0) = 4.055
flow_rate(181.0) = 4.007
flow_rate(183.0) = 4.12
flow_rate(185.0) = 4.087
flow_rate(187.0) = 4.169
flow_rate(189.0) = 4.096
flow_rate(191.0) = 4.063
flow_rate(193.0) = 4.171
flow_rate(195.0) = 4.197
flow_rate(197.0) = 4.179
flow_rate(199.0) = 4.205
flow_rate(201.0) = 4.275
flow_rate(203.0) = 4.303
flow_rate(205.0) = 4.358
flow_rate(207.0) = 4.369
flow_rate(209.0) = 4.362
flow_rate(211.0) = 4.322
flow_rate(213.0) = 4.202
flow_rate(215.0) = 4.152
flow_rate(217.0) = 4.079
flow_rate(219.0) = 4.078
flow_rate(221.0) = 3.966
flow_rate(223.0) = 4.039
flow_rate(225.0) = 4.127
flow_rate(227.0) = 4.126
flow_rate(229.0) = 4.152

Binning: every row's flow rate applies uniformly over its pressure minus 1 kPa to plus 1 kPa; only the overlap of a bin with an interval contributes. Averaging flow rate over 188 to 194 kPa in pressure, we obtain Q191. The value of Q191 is 4.11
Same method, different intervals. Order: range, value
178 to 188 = 4.09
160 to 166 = 3.92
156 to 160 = 4.01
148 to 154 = 3.99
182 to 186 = 4.1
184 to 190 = 4.12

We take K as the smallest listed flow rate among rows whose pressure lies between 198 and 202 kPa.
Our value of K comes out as 4.205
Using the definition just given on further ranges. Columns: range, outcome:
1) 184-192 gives 4.063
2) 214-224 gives 3.966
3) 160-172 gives 3.862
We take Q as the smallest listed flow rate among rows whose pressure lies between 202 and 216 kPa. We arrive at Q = 4.152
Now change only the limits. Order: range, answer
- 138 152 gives 3.996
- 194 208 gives 4.179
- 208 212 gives 4.322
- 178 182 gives 4.007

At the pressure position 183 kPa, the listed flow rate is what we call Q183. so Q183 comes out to 4.12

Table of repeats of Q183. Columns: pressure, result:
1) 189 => 4.096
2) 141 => 4.084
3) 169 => 3.964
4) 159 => 3.938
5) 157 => 4.083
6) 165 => 3.888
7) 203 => 4.303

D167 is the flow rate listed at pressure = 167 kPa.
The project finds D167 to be 3.964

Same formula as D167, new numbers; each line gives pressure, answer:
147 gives 4.022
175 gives 3.992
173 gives 3.906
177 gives 4.02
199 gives 4.205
